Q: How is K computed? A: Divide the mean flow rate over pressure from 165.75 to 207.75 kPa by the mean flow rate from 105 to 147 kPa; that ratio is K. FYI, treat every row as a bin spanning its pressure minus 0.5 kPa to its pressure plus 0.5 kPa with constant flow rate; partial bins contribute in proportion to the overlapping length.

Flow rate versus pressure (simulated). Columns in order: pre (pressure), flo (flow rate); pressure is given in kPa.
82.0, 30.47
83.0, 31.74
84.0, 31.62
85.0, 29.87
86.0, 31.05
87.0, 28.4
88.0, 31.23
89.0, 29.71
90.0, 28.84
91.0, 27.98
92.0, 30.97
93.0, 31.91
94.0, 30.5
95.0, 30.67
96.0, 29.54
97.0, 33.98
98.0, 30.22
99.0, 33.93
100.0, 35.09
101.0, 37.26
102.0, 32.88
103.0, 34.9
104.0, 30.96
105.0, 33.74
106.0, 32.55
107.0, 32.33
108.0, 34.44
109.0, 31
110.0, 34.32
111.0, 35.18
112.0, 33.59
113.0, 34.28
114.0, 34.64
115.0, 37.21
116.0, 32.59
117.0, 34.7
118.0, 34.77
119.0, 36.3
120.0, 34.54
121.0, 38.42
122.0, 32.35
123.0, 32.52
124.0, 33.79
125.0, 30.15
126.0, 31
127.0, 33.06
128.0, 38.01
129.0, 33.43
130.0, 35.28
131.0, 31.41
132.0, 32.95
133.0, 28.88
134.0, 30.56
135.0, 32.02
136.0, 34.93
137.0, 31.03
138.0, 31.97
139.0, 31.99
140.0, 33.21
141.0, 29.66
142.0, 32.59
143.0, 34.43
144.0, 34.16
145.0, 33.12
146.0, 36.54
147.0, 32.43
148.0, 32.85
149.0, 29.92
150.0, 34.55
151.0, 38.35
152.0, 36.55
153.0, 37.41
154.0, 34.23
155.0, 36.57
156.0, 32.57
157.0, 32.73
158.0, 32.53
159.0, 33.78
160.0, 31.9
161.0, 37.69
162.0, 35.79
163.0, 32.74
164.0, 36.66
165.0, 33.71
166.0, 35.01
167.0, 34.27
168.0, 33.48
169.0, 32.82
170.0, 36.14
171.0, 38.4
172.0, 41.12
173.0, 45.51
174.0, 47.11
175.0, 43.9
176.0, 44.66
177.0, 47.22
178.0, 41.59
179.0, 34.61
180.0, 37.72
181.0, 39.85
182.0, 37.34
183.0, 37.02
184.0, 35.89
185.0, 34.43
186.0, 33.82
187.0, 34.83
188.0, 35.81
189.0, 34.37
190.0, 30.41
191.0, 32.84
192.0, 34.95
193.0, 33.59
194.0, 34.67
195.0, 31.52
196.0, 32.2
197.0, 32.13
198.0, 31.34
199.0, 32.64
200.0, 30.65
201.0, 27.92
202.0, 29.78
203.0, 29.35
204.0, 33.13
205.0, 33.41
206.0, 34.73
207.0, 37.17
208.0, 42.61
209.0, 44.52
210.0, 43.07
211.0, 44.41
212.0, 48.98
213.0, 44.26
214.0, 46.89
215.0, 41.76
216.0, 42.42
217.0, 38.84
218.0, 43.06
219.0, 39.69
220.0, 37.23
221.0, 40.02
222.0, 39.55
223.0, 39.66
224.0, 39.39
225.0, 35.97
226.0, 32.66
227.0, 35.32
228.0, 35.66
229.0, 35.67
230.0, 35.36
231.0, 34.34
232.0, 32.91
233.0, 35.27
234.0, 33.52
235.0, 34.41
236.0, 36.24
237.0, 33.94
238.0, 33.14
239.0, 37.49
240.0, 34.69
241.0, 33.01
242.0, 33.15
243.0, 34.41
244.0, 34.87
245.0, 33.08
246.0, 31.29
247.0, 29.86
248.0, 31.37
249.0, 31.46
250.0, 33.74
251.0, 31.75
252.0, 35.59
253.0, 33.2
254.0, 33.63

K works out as 1.1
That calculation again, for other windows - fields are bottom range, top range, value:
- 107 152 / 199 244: 1.10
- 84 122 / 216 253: 1.08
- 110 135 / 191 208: 0.97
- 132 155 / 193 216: 1.10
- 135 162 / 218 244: 1.06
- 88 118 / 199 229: 1.17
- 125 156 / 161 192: 1.12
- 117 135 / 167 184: 1.19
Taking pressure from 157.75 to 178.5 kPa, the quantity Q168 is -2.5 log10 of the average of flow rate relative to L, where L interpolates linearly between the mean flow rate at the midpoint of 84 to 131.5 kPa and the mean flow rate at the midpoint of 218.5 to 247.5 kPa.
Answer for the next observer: -0.12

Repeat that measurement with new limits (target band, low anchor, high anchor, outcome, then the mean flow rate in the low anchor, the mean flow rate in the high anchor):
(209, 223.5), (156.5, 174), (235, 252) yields -0.23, 35.9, 33.4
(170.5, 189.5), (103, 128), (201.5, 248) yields -0.10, 33.8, 36.9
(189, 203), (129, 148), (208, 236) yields 0.16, 32.6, 39.1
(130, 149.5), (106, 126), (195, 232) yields 0.08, 33.9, 37.2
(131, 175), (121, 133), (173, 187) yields 0.05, 33.1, 39.7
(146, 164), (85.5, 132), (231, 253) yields -0.04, 32.9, 33.6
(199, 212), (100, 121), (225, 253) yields -0.07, 34.2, 33.9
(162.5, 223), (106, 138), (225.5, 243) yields -0.10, 33.5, 34.5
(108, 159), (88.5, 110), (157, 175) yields 0.02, 32.1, 36.5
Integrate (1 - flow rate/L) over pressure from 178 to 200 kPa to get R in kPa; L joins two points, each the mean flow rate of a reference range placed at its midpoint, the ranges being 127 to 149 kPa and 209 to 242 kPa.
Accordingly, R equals 0.9 kPa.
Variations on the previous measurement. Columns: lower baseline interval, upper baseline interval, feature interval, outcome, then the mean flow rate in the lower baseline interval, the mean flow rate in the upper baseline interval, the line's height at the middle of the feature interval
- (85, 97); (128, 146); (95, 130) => -2.6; 30.2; 32.7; 31.4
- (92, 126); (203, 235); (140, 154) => 0.5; 33.4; 38.5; 35.2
